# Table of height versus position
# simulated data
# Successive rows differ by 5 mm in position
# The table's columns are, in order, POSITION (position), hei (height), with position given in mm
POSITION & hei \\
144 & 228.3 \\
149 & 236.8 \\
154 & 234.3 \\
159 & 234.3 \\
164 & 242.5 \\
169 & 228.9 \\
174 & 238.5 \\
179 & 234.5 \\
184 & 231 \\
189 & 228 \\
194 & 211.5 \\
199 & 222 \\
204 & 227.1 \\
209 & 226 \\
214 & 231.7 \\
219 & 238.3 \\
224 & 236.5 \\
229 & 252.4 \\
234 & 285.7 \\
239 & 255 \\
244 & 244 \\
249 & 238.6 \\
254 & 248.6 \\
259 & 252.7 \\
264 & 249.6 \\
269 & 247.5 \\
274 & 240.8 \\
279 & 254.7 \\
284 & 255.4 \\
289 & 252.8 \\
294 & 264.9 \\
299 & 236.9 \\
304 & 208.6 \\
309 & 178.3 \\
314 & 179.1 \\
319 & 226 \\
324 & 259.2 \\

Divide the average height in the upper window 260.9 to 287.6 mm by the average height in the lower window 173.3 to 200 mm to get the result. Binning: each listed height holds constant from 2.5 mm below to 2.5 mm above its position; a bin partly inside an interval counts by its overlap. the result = 1.10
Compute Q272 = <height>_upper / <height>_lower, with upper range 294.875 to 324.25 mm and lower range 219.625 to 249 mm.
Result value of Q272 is 0.85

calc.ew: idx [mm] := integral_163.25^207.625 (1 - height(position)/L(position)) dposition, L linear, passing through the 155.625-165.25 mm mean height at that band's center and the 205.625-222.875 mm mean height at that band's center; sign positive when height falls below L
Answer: 1.2 mm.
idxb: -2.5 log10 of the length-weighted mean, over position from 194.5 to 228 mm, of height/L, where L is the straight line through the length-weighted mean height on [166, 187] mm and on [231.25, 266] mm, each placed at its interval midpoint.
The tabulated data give 0.06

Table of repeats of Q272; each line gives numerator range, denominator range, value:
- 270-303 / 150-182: 1.06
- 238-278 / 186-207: 1.11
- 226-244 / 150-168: 1.10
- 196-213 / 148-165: 0.95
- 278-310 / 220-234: 0.95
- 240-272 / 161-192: 1.06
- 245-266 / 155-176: 1.05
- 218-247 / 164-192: 1.08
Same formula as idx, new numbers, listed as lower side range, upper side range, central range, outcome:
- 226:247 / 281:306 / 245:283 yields 0.6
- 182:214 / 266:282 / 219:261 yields -2.4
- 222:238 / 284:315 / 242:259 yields 0.2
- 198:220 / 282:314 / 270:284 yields -1.3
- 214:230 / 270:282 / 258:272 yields -0.2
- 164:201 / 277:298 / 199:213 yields 0.5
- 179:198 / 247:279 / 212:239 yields -1.6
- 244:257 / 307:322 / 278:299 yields -3.8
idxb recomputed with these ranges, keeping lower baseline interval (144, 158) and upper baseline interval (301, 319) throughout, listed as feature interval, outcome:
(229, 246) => -0.22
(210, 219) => -0.07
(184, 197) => 0.01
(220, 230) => -0.13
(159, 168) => -0.03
